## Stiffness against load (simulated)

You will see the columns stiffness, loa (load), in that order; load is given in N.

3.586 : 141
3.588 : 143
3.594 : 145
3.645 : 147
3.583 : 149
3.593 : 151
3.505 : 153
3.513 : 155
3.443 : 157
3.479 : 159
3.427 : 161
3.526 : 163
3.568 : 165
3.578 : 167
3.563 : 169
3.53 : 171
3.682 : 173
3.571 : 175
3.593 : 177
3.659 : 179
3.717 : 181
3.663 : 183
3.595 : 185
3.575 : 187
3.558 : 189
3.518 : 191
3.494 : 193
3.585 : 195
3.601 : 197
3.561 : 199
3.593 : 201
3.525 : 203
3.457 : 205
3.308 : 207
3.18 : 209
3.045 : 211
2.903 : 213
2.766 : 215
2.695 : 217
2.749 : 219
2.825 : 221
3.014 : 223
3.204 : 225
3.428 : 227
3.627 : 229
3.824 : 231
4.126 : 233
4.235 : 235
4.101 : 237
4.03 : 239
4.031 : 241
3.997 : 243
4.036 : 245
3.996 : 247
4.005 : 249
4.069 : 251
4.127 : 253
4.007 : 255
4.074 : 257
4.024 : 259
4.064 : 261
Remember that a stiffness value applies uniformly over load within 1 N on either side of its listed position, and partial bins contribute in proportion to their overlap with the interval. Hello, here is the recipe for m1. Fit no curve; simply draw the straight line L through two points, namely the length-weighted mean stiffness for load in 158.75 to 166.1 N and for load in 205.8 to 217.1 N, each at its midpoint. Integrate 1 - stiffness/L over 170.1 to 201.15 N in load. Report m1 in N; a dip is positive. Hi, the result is -3.1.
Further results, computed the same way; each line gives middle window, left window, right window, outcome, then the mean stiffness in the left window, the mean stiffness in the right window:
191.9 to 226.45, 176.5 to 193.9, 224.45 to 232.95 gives 3.8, 3.6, 3.61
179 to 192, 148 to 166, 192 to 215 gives -0.7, 3.52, 3.36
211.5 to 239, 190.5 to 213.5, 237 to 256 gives 2.8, 3.41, 4.04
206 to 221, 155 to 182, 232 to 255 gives 3.6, 3.56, 4.07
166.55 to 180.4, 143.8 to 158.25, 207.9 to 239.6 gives -0.4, 3.55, 3.35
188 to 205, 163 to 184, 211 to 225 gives -1.7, 3.61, 2.87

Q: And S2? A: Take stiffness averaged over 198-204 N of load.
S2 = 3.56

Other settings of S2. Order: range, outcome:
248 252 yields 4.04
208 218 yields 2.92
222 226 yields 3.11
